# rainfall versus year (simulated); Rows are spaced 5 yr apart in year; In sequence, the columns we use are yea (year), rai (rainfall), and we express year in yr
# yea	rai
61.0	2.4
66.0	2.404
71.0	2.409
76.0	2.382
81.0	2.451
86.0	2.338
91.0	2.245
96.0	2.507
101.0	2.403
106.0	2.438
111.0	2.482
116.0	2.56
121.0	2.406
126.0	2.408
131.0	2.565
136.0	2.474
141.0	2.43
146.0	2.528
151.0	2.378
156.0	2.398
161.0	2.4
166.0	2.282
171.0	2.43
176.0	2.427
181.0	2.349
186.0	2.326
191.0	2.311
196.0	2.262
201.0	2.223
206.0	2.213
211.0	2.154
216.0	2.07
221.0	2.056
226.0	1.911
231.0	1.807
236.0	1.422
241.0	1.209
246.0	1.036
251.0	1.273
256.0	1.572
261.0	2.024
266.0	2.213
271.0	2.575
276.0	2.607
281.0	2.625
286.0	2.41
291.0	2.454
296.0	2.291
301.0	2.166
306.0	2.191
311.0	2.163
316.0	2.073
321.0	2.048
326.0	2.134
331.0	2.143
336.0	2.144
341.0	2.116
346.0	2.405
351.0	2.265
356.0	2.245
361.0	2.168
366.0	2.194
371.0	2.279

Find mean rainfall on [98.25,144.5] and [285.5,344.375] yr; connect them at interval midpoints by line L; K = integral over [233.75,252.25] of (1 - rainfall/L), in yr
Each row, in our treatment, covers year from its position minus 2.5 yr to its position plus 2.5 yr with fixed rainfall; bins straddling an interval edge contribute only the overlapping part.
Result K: 8.6 yr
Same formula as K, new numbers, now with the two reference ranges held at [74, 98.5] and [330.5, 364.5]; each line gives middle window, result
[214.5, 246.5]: 8.70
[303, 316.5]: 0.52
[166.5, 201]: -0.23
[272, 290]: -2.25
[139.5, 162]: -0.82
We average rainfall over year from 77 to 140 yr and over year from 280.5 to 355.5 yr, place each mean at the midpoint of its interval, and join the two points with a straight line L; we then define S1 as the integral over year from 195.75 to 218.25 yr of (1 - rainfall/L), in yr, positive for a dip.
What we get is 1.6 yr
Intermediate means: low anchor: 2.44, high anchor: 2.23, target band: 2.18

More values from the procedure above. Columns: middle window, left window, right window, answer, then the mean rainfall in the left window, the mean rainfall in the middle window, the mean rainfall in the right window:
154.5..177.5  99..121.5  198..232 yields -1.3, 2.46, 2.39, 2.08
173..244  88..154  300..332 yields 8.0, 2.45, 2.05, 2.13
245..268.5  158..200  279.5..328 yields 6.4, 2.34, 1.66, 2.25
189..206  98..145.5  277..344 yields 0.8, 2.47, 2.26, 2.24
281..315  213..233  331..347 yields -3.0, 1.97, 2.3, 2.19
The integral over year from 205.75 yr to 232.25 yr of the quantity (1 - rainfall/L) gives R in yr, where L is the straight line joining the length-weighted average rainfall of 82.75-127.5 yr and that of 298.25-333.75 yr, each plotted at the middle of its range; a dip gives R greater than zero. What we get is 2.8 yr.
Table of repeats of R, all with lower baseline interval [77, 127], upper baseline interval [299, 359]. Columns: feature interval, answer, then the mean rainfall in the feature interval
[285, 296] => -0.92 yr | 2.4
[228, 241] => 4.17 yr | 1.55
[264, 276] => -1.11 yr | 2.45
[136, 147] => -0.42 yr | 2.47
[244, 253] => 4.41 yr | 1.15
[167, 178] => -0.29 yr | 2.41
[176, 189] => -0.10 yr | 2.35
